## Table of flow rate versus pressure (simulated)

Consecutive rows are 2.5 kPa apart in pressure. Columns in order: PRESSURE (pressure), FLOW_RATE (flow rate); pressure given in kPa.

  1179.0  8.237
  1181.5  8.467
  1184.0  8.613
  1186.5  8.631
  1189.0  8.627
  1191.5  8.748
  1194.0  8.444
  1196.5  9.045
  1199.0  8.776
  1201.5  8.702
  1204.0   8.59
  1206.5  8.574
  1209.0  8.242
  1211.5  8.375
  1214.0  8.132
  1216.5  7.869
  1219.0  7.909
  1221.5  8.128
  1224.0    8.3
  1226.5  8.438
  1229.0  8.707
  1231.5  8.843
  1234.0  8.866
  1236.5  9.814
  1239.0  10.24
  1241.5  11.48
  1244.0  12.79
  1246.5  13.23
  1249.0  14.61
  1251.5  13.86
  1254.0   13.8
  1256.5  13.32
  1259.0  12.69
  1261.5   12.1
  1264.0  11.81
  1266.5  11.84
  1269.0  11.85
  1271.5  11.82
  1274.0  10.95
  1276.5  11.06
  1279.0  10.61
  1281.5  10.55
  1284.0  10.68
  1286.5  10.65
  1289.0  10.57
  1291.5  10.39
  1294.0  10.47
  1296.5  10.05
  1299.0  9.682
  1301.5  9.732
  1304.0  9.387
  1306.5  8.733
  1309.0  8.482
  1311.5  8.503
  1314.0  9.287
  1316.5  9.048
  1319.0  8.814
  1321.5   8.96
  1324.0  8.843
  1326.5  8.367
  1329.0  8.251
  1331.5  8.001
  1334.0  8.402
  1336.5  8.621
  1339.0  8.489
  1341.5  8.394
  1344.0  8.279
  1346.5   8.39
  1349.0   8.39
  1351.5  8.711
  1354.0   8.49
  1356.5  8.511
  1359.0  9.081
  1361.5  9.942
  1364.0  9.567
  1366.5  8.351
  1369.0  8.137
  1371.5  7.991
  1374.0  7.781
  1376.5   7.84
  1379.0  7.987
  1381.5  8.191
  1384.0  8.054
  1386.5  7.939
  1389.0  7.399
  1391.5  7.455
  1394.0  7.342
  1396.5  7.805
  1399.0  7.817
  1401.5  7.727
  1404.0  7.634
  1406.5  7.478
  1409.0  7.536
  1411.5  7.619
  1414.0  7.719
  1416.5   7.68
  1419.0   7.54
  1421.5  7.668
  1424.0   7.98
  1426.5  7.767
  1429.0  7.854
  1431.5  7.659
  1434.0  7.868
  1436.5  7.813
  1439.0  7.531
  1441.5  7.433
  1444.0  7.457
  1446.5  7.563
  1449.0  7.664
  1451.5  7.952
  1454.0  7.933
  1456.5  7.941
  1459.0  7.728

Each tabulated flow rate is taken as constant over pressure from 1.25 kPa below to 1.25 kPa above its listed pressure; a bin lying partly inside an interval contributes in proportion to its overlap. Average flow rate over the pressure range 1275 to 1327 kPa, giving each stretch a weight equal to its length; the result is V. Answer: 9.69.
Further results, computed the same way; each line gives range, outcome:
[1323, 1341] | 8.42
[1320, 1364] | 8.62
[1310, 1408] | 8.31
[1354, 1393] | 8.28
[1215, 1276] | 11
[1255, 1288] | 11.5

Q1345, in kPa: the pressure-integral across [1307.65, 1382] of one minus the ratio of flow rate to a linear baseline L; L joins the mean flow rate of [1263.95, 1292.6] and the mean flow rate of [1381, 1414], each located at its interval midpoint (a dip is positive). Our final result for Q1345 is 4.8 kPa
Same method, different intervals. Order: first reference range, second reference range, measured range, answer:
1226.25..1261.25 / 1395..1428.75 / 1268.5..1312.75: 1.3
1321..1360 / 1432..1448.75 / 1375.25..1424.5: 1.6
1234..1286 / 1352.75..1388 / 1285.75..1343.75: 6.0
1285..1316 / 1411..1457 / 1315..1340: 1.8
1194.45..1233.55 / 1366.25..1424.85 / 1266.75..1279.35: -4.8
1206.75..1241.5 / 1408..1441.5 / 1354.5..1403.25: -1.3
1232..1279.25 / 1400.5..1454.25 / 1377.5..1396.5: 2.0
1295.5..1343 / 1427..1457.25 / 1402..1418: 0.8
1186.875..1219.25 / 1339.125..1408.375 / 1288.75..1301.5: -2.8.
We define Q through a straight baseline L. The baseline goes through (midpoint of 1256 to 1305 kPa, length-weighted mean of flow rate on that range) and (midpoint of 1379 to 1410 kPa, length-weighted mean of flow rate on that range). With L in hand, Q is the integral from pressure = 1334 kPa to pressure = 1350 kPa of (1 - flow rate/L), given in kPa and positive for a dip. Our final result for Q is 1.4 kPa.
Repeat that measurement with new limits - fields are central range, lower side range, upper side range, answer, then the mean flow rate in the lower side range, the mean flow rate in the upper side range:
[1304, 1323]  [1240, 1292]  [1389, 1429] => 2.98 kPa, 12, 7.65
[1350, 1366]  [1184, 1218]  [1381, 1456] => -2.18 kPa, 8.52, 7.7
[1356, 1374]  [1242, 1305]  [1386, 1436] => 0.47 kPa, 11.5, 7.67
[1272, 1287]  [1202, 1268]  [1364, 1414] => -1.79 kPa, 10.4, 7.84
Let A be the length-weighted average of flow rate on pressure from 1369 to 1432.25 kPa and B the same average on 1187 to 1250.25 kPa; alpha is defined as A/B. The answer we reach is 0.8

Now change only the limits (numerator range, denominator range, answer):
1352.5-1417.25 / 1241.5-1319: 0.73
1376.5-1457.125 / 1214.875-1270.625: 0.71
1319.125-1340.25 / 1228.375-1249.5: 0.78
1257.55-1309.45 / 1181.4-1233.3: 1.26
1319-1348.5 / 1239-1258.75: 0.65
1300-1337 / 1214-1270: 0.81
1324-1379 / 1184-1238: 0.99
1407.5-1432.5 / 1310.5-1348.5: 0.90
